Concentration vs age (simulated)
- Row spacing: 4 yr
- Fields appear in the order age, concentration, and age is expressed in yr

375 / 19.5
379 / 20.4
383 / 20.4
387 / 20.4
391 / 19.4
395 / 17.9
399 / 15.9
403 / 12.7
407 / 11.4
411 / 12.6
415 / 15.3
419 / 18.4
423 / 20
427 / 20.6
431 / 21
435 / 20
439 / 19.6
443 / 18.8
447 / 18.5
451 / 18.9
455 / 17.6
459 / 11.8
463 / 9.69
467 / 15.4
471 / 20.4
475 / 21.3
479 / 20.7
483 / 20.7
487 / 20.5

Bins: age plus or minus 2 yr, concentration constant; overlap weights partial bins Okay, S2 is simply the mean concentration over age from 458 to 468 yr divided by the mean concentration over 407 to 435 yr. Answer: 0.68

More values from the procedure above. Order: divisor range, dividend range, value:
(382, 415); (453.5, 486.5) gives 1.07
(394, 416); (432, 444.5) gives 1.39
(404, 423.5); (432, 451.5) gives 1.28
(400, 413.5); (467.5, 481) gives 1.60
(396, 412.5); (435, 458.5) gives 1.36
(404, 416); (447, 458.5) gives 1.35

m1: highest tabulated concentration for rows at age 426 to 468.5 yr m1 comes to 21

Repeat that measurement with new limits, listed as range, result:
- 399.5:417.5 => 15.3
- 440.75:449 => 18.8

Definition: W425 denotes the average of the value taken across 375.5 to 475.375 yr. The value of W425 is 17.5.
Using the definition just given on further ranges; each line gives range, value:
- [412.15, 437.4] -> 19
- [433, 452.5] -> 19.2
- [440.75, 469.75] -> 16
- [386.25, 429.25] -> 16.7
